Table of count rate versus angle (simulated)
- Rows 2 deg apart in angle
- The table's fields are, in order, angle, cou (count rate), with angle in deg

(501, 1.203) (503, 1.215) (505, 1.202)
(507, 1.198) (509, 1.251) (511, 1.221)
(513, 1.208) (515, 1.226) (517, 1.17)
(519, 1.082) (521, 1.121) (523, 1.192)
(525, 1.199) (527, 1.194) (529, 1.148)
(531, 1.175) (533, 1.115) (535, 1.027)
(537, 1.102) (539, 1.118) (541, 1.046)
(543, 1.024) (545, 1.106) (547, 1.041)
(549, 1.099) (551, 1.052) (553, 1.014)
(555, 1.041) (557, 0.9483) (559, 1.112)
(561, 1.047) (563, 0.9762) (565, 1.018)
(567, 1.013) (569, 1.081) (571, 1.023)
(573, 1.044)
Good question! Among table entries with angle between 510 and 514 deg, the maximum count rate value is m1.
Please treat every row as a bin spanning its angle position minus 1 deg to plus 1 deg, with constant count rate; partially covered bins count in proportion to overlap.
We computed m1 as 1.221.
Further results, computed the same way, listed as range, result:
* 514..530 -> 1.226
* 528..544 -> 1.175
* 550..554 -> 1.052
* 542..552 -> 1.106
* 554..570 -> 1.112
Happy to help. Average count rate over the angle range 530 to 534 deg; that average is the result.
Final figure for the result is 1.15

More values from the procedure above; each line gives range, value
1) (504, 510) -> 1.22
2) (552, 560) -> 1.03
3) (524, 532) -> 1.18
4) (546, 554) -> 1.05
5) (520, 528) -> 1.18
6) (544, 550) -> 1.08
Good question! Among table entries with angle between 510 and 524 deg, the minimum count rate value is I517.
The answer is 1.082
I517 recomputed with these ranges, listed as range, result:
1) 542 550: 1.024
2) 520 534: 1.115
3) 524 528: 1.194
